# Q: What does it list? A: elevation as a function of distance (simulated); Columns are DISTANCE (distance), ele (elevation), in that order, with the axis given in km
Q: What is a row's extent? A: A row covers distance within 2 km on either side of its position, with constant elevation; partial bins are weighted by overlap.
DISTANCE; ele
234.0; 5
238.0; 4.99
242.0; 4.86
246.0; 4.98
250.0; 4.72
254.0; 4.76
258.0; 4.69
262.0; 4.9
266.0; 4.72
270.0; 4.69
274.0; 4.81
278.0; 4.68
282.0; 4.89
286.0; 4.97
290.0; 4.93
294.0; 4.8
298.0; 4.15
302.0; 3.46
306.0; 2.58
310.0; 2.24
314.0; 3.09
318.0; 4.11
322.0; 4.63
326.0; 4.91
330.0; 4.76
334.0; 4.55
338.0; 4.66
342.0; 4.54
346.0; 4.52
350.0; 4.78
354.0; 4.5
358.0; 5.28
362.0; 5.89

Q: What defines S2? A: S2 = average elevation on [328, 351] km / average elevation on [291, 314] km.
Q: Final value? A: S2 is 1.33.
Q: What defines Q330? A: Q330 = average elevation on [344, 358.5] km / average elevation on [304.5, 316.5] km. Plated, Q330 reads 1.7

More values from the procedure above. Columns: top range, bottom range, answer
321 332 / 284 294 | 0.97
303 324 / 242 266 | 0.69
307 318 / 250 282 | 0.61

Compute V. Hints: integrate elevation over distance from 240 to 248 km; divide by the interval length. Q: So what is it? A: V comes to 4.92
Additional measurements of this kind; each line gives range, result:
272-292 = 4.86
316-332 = 4.6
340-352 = 4.61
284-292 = 4.95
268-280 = 4.73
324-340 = 4.72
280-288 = 4.93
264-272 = 4.71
